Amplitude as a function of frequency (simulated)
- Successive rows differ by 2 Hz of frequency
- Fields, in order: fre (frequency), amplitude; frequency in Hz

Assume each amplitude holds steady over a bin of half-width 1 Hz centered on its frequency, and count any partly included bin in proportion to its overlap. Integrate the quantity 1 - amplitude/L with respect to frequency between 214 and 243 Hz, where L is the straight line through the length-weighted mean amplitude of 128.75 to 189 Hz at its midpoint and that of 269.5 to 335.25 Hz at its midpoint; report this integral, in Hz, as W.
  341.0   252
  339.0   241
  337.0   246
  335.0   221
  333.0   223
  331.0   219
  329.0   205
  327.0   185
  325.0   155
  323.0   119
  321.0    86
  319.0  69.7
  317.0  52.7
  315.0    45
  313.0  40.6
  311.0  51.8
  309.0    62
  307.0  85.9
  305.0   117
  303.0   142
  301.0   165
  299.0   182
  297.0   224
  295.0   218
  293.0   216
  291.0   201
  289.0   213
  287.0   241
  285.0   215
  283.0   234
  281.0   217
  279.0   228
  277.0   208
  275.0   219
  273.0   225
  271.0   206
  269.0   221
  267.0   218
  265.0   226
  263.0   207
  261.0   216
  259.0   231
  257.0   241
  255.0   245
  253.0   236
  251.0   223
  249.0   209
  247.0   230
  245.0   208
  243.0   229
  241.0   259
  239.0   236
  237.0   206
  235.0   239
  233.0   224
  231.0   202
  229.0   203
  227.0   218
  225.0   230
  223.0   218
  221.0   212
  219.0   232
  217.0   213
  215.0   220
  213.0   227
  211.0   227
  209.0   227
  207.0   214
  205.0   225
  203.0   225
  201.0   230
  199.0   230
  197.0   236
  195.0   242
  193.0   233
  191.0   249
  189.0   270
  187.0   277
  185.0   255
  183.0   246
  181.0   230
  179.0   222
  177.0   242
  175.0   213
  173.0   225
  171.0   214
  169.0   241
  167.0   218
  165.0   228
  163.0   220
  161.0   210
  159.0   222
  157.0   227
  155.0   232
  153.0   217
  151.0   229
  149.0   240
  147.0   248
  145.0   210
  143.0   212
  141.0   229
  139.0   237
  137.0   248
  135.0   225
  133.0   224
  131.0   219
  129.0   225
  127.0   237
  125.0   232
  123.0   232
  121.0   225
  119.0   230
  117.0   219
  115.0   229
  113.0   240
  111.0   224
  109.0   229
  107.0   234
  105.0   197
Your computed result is -3.4 Hz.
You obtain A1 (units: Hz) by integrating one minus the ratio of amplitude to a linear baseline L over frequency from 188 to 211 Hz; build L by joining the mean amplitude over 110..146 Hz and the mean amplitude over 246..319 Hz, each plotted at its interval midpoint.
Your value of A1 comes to -2.9 Hz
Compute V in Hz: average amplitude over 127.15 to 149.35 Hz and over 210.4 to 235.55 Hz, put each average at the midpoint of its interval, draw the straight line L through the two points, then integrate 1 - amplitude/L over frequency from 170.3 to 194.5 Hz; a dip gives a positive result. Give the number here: -1.7 Hz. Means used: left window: 229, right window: 220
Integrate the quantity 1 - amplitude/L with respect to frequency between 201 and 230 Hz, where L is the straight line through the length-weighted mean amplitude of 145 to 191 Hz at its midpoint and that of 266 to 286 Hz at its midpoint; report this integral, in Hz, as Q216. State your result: 0.7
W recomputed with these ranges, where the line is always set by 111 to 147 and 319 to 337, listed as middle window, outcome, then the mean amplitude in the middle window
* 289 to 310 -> 2.2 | 164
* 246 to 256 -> -1.7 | 229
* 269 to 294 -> -4.2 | 219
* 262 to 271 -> -1.2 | 217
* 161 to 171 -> -0.3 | 224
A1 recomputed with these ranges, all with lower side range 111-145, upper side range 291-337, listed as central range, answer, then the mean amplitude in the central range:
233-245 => -3.6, 231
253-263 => -3.6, 231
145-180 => -2.2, 226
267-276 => -3.0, 218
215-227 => -2.2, 221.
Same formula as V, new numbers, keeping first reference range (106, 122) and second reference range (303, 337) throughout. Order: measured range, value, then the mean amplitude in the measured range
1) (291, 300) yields -4.66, 209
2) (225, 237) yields -3.34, 217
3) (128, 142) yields -0.73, 230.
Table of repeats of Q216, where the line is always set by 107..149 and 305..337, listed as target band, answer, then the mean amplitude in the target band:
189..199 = -2.5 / 242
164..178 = -1.4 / 226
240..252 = -4.4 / 226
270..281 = -5.0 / 217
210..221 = -2.5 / 223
